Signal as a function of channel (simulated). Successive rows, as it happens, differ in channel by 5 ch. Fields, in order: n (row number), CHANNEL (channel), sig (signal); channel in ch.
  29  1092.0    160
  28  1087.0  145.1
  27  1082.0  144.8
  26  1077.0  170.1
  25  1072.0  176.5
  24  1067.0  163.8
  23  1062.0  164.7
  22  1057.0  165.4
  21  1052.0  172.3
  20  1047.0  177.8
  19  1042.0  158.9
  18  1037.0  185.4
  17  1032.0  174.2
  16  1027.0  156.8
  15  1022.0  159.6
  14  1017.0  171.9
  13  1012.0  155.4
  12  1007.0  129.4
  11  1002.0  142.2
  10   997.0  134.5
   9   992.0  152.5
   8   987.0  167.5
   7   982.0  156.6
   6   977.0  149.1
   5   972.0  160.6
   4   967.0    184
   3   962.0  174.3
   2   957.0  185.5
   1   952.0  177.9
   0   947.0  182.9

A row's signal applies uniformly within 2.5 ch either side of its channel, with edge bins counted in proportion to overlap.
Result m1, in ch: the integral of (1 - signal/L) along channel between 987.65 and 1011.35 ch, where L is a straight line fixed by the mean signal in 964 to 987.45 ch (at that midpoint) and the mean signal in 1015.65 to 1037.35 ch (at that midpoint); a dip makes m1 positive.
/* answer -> 3.2 ch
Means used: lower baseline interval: 163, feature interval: 143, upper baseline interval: 168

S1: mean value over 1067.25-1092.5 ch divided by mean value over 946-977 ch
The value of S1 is 0.9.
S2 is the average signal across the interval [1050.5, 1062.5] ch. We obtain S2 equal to 168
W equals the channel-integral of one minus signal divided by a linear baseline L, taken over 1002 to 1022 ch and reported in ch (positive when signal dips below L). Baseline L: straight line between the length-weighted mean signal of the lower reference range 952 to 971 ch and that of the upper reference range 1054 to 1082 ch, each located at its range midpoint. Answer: 2.4 ch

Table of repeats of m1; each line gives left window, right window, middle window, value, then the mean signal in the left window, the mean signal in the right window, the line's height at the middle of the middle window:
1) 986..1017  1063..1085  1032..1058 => -2.5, 148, 163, 157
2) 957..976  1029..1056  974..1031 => 6.6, 173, 173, 173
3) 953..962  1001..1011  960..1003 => 0.4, 181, 138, 160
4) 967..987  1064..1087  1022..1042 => -1.0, 161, 162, 161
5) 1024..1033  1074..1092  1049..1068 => -1.0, 164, 155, 159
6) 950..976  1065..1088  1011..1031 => 0.6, 175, 161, 168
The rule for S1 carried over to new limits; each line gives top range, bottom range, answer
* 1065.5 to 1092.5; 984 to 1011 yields 1.10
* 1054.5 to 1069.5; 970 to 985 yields 1.06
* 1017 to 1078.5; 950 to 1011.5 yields 1.06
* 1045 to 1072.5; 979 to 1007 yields 1.14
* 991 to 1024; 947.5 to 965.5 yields 0.83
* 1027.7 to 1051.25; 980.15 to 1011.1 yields 1.17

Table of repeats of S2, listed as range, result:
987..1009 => 143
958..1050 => 161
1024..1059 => 170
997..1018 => 146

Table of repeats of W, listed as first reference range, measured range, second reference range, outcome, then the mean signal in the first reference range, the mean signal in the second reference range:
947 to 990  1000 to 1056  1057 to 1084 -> 1.4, 170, 164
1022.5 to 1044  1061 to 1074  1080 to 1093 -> -1.1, 168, 149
